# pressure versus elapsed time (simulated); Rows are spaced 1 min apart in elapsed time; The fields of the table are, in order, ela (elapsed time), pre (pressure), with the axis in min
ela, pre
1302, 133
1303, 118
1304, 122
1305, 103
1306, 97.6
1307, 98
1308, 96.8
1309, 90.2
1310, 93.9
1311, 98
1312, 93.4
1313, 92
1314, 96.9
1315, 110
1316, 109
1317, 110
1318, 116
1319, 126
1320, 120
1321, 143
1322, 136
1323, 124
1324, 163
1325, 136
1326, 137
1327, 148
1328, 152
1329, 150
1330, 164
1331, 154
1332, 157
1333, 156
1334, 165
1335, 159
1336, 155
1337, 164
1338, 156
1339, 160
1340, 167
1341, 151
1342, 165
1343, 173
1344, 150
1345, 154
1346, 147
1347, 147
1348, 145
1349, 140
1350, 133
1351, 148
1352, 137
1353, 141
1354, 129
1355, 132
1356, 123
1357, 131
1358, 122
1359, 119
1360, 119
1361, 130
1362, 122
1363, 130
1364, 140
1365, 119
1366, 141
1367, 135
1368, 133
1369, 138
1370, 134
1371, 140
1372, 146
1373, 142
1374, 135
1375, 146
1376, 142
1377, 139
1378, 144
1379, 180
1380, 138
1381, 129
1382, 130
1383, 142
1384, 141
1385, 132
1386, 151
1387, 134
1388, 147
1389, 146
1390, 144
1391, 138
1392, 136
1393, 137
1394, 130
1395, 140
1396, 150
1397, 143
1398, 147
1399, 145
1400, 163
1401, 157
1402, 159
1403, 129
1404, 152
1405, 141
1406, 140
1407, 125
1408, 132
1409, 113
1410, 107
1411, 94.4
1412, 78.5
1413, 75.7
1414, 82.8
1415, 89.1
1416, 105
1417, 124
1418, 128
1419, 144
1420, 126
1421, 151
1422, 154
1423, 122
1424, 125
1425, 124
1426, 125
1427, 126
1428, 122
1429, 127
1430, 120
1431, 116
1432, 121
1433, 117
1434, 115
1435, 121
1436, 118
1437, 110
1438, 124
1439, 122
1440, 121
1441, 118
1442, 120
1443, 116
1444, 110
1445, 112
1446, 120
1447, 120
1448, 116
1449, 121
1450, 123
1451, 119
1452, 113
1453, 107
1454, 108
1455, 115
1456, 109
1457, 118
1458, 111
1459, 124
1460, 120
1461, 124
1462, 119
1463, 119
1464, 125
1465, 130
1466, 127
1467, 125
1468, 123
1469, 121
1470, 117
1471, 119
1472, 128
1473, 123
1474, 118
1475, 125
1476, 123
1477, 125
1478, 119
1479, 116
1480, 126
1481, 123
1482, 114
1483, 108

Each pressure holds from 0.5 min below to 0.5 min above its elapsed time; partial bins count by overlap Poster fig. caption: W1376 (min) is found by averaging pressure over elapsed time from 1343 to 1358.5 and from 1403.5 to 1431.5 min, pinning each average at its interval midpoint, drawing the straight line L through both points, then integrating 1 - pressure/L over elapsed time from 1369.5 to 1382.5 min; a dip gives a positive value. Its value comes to -0.9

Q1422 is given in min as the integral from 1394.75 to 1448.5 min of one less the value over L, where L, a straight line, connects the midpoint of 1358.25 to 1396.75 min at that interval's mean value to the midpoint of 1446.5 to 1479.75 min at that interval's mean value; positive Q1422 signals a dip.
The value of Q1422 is 1.9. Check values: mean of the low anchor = 138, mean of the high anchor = 120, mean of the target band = 124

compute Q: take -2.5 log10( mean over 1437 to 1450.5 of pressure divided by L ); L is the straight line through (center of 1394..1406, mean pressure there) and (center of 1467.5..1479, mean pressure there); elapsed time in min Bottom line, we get 0.12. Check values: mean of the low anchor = 147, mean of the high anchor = 122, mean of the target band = 118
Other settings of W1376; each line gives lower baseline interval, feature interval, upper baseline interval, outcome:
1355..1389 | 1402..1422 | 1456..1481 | 1.6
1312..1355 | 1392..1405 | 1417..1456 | -1.7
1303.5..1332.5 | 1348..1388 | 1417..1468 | -4.8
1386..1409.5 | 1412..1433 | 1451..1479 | 2.2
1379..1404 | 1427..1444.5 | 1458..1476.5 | 1.6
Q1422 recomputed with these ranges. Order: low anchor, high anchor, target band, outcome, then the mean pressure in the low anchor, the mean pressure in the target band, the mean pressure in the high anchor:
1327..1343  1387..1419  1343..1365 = 2.16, 158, 136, 129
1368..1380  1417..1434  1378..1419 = 1.19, 143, 132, 128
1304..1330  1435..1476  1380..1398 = -3.15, 119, 140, 119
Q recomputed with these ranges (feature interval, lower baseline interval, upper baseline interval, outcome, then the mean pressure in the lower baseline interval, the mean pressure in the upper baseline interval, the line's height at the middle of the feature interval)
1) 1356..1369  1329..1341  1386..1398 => 0.17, 159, 141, 150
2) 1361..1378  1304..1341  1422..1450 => -0.08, 131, 120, 126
